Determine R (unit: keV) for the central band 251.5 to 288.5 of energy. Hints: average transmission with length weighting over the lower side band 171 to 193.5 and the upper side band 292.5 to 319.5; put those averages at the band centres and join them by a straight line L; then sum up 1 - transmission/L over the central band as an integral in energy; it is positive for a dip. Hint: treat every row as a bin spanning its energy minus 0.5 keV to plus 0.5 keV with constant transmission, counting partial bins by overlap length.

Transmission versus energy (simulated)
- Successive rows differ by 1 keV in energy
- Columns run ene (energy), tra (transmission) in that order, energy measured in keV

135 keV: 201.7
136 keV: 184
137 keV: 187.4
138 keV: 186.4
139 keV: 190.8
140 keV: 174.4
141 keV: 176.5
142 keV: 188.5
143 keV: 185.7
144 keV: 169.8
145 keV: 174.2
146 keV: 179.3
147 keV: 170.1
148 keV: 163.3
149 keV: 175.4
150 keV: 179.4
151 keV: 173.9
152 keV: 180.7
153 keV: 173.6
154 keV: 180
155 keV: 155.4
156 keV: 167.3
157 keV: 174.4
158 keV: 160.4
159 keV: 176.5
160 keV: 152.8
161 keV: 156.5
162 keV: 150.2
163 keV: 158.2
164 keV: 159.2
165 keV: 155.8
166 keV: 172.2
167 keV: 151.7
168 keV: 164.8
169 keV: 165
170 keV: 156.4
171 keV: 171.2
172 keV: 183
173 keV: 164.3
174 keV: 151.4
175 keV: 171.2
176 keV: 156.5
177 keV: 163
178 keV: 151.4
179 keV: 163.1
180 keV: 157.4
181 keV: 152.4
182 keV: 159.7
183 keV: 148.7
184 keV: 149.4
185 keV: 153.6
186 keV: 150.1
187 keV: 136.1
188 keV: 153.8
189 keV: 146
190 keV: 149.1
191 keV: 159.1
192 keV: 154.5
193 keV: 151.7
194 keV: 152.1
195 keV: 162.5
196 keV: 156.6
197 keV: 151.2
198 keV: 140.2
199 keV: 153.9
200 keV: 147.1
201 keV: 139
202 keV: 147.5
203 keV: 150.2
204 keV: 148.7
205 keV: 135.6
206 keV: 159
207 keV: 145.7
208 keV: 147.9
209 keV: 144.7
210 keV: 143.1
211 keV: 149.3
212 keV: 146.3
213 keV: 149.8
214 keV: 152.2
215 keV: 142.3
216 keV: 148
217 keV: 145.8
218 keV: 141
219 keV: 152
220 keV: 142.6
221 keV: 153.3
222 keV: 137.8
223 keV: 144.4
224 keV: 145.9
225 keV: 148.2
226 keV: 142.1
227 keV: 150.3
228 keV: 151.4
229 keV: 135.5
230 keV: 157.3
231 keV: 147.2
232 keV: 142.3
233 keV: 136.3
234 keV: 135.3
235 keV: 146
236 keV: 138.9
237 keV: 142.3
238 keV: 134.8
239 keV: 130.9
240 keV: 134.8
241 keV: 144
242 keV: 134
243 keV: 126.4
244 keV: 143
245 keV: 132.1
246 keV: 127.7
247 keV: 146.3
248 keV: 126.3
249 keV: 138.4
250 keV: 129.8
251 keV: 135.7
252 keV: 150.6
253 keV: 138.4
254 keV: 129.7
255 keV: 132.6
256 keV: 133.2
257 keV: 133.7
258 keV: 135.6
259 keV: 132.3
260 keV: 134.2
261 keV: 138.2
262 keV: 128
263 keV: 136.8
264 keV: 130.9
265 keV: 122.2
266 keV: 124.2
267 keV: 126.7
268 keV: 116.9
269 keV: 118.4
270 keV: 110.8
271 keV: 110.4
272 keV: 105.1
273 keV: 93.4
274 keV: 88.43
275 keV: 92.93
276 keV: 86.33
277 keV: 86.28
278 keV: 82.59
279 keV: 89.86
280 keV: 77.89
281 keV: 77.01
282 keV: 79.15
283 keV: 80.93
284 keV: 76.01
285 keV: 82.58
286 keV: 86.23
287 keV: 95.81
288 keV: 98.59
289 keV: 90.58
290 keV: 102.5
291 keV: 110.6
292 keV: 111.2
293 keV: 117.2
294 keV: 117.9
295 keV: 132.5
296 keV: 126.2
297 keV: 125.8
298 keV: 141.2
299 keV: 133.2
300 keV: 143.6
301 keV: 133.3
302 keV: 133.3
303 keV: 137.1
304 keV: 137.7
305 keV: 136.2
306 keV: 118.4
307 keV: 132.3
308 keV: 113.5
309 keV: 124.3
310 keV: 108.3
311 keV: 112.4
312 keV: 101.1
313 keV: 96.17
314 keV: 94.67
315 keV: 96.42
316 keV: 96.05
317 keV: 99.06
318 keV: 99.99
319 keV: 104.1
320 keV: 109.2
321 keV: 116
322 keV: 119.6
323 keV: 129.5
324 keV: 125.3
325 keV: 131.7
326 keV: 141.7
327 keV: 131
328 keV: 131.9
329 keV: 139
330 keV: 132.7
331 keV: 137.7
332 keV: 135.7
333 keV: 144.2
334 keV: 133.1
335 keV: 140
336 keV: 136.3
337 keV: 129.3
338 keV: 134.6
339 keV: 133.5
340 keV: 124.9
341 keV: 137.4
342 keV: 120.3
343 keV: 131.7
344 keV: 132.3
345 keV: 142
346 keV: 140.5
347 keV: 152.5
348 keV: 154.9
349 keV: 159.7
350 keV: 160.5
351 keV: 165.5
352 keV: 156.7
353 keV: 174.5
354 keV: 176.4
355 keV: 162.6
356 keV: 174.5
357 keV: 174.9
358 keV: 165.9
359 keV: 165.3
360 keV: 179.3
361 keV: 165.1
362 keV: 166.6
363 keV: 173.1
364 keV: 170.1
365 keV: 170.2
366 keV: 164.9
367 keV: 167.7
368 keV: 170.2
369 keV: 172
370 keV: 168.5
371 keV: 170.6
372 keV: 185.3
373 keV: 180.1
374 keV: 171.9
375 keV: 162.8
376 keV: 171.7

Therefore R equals 5.8 keV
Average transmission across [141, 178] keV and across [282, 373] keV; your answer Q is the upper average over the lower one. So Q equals 0.8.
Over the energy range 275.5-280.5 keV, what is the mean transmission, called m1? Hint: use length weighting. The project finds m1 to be 84.6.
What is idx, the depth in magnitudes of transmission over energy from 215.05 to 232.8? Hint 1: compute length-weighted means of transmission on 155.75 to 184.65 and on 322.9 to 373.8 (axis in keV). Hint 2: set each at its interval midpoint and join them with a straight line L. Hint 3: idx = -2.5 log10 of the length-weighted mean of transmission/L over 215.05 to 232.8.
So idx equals 0.09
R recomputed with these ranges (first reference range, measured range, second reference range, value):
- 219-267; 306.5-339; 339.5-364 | 6.5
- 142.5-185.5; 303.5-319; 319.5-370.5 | 4.2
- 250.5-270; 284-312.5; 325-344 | 3.3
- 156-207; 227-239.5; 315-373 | 0.9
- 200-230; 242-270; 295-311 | 1.3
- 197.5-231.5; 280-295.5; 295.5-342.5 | 4.1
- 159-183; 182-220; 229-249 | 0.4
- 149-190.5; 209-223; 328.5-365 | 1.1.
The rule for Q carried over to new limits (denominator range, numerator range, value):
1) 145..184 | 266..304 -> 0.65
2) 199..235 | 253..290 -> 0.74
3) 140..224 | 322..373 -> 0.96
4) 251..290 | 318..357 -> 1.27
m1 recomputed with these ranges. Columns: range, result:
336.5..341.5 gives 132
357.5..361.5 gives 169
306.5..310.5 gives 120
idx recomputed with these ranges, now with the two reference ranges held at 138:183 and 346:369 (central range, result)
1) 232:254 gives 0.216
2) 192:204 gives 0.115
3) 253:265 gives 0.246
